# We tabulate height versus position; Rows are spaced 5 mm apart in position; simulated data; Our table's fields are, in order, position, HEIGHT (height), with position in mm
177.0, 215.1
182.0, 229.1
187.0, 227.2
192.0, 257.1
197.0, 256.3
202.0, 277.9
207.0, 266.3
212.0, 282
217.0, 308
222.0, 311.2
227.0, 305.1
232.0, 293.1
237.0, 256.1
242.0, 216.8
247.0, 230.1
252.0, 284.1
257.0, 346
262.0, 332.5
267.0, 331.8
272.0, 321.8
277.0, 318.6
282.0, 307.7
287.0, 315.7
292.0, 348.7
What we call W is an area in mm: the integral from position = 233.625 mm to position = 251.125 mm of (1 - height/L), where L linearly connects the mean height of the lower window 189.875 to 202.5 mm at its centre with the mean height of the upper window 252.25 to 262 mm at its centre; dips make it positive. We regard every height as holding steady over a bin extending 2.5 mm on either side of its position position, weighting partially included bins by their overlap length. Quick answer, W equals 3.9 mm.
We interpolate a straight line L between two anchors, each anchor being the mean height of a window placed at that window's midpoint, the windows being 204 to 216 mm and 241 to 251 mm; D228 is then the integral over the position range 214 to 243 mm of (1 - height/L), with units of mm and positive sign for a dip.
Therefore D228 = -3.3 mm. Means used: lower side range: 279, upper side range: 234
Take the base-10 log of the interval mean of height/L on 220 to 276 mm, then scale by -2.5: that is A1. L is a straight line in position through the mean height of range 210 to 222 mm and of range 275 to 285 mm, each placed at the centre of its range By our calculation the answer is 0.044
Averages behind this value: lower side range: 299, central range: 294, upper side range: 313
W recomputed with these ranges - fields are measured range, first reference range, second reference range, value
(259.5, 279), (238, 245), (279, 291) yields -3.0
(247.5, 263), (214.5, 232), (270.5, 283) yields 0.2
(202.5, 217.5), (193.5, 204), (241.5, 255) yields -1.1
